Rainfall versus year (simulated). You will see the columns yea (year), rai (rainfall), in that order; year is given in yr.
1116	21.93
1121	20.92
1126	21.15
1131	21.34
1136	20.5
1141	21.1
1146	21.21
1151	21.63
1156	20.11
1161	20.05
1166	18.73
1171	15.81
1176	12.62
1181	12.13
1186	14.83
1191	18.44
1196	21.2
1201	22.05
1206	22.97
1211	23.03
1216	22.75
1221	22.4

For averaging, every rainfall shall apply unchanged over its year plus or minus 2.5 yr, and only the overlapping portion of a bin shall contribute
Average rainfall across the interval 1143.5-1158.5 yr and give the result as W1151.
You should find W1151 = 21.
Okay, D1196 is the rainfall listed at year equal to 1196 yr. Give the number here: 21.2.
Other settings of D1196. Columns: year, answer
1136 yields 20.5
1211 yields 23.03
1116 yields 21.93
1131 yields 21.34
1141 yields 21.1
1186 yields 14.83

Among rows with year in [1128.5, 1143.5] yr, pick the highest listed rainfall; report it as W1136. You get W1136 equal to 21.34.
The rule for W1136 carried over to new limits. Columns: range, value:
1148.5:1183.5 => 21.63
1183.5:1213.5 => 23.03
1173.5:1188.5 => 14.83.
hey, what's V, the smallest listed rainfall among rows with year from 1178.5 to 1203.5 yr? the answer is 12.13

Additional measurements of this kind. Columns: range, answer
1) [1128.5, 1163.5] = 20.05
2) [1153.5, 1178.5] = 12.62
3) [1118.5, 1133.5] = 20.92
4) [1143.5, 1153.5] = 21.21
